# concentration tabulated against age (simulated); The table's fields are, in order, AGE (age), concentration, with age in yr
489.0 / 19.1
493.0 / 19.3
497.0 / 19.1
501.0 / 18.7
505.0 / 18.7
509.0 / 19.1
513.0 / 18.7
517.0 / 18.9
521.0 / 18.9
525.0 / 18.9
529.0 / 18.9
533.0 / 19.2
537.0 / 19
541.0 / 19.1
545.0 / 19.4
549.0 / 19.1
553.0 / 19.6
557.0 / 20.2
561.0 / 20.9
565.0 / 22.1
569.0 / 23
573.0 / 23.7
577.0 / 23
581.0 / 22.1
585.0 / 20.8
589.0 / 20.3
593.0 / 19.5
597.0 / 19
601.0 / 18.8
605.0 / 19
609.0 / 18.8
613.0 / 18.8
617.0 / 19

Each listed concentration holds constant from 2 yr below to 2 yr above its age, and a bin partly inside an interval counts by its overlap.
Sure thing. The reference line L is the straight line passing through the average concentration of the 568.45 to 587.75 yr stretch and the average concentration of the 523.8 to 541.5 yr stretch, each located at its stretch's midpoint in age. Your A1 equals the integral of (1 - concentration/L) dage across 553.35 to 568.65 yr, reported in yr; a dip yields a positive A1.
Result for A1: 0.0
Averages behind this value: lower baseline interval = 19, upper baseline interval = 22.4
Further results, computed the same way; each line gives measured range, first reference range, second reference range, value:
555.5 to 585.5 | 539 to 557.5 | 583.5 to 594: -3.3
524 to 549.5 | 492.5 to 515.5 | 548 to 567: 1.0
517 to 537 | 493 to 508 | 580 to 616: 0.1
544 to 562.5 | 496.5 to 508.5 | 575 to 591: 0.6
